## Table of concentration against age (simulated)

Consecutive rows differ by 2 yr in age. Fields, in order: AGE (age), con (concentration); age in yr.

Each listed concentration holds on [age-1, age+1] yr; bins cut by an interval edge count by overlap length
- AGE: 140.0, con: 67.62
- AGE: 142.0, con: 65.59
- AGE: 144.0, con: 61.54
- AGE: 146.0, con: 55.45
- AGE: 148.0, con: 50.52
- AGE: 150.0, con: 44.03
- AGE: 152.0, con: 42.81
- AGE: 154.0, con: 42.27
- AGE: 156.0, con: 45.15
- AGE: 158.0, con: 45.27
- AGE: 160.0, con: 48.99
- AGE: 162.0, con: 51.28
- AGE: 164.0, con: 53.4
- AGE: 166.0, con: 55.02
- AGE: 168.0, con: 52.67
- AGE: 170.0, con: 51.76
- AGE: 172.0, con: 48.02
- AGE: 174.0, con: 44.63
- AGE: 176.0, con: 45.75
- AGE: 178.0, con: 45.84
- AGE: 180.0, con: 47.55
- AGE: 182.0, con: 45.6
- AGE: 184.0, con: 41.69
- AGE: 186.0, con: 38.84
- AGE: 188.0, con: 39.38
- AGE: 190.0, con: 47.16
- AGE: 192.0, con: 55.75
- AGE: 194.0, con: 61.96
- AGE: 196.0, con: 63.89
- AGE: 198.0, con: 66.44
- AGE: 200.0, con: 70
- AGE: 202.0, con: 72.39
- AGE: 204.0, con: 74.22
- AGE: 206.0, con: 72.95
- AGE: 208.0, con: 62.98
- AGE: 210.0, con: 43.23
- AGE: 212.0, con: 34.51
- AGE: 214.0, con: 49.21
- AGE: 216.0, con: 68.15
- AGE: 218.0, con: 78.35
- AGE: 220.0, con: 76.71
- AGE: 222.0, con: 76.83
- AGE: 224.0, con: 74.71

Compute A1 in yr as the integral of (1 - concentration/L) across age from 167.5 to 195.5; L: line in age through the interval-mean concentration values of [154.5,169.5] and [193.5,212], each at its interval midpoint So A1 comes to 4.3 yr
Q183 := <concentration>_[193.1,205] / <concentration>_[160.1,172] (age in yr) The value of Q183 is 1.31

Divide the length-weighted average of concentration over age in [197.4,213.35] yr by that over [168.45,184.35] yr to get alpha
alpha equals 1.3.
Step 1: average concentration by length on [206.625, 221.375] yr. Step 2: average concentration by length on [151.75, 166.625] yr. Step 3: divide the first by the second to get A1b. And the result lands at 1.24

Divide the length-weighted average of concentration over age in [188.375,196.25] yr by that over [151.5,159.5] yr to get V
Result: 1.25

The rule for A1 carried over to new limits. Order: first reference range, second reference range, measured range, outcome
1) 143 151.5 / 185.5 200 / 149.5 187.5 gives 4.77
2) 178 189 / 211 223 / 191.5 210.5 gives -4.06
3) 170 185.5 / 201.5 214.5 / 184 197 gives 0.22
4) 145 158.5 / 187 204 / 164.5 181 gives 1.26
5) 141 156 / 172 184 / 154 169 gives -0.29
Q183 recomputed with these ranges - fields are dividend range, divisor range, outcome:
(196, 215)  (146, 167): 1.26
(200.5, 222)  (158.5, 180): 1.29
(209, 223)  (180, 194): 1.32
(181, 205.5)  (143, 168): 1.14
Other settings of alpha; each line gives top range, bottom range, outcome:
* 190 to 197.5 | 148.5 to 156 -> 1.35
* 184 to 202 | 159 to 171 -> 1.07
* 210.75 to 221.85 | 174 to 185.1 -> 1.38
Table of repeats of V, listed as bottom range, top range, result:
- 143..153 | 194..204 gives 1.34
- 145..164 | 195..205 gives 1.46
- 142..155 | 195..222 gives 1.27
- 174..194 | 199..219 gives 1.36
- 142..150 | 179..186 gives 0.79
